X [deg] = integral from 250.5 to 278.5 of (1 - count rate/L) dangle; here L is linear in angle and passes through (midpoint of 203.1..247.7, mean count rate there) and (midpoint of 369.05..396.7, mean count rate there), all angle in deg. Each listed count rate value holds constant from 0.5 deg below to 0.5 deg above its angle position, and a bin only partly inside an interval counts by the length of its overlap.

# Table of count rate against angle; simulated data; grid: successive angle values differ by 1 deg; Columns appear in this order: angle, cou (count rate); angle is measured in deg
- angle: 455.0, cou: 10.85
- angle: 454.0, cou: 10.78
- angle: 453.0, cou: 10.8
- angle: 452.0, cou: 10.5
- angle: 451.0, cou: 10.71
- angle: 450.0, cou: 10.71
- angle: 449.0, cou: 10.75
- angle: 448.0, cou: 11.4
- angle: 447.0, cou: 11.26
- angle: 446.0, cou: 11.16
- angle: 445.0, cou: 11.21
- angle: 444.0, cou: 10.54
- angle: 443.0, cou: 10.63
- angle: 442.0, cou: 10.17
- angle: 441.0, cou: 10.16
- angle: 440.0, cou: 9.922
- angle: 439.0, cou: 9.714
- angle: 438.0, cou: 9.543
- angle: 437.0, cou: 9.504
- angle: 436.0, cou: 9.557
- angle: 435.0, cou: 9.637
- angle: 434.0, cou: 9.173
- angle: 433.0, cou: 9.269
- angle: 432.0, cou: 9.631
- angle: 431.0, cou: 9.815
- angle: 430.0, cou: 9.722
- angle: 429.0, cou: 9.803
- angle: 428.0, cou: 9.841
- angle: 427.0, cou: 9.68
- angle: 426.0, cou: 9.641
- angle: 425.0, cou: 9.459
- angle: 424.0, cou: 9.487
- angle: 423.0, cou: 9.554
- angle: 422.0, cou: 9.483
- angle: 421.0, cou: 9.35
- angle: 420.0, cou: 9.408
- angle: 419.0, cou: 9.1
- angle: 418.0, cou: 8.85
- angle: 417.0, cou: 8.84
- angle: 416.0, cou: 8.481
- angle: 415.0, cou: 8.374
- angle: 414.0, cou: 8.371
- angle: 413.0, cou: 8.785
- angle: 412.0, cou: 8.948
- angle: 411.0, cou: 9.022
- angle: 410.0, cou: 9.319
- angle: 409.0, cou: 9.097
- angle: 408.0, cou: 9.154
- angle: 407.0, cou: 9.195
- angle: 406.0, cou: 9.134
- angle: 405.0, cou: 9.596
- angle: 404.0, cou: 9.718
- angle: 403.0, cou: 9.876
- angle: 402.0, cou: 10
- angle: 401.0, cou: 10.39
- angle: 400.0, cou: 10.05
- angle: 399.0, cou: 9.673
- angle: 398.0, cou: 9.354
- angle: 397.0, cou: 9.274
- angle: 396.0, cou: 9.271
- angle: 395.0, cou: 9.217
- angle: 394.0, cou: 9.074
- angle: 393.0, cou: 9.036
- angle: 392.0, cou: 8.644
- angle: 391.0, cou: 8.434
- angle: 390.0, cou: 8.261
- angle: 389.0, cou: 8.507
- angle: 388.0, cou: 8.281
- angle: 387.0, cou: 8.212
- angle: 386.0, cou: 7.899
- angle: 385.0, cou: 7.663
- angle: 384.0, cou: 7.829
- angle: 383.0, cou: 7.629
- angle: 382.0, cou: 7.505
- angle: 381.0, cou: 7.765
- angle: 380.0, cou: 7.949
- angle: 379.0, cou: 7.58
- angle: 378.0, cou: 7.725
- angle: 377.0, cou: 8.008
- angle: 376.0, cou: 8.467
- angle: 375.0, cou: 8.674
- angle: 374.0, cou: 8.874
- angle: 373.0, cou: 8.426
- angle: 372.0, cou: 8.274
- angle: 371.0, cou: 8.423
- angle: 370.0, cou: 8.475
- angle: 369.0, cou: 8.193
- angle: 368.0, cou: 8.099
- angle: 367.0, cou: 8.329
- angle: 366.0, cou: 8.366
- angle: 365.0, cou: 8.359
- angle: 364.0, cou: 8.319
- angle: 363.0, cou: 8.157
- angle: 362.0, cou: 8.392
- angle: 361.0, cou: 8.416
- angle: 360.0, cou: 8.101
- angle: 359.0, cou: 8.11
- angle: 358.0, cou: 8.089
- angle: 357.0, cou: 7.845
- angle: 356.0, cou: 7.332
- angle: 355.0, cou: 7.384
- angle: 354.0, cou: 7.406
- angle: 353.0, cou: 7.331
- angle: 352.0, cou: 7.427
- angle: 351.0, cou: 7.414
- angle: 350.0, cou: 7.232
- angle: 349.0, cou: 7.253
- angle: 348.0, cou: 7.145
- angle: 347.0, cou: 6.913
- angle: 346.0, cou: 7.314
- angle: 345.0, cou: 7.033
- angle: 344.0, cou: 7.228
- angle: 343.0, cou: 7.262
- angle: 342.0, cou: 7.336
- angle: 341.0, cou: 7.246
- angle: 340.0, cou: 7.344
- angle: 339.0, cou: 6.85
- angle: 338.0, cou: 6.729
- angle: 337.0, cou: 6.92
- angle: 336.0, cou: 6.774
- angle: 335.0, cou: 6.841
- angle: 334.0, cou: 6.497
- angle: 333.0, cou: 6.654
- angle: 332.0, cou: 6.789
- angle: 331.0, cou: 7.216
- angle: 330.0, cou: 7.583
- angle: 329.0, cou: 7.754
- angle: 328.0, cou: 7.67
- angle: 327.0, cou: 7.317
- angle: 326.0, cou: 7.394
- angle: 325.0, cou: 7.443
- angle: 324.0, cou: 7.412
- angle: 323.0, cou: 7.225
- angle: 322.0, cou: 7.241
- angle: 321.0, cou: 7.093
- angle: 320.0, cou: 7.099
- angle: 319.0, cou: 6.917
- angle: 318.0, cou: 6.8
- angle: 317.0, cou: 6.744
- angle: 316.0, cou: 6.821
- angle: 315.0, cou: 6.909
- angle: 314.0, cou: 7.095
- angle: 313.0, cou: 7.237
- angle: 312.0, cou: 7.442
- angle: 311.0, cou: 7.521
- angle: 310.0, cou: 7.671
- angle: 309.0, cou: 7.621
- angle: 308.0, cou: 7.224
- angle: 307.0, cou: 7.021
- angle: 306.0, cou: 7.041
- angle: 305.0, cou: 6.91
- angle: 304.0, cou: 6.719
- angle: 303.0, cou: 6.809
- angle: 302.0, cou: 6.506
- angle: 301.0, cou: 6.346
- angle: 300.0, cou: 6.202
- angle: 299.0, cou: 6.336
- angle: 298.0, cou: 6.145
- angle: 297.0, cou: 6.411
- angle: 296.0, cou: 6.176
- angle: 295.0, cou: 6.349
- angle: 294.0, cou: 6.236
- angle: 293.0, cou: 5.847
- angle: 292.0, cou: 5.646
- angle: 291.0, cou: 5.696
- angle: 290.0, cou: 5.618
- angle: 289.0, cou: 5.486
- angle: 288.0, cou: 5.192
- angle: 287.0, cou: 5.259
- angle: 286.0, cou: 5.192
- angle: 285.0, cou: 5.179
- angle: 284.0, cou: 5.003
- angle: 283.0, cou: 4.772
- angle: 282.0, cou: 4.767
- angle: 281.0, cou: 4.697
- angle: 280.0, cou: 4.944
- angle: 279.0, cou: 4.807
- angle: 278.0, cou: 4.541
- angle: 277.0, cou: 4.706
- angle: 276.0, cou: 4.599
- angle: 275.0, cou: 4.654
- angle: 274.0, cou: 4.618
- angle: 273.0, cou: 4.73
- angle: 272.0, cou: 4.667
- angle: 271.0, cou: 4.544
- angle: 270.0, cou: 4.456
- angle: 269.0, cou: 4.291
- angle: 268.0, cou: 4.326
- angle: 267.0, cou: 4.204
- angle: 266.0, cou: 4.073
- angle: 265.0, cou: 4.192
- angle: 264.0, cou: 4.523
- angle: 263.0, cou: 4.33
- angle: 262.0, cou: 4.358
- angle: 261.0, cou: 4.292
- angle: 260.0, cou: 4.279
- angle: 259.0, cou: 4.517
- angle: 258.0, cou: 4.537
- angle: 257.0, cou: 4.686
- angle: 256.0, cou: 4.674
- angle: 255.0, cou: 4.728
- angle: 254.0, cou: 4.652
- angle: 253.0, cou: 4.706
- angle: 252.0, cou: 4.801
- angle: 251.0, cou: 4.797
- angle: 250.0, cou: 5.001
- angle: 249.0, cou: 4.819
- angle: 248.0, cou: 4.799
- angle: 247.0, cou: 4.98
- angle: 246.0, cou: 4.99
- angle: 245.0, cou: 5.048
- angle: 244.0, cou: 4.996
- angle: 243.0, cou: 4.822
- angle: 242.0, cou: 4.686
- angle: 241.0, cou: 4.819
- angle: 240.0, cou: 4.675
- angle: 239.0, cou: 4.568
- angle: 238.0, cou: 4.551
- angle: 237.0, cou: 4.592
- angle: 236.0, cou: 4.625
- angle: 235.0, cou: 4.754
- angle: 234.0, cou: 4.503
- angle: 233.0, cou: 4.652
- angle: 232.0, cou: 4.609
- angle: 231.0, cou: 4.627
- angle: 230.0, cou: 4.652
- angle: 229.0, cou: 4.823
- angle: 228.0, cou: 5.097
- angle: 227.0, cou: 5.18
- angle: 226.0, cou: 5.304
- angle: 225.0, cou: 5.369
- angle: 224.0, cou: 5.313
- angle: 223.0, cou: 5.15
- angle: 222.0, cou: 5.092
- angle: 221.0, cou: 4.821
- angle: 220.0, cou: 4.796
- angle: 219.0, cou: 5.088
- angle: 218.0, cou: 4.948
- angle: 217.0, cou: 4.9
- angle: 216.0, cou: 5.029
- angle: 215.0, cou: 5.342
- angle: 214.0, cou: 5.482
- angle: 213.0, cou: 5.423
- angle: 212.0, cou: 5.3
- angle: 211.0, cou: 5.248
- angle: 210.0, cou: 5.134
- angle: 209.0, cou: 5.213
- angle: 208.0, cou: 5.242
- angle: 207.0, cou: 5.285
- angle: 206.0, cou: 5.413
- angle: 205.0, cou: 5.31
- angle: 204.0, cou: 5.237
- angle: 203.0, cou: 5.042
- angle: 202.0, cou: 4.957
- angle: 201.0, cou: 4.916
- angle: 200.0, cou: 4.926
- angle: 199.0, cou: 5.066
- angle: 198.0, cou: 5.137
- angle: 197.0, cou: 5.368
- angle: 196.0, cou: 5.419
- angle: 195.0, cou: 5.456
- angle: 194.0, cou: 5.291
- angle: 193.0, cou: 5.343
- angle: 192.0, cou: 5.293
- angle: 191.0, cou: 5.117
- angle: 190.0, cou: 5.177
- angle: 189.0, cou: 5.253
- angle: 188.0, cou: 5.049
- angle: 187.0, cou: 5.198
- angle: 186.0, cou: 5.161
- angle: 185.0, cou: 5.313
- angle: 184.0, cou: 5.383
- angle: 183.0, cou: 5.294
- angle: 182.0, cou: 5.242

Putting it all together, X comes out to 6.23 deg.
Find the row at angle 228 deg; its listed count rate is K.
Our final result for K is 5.097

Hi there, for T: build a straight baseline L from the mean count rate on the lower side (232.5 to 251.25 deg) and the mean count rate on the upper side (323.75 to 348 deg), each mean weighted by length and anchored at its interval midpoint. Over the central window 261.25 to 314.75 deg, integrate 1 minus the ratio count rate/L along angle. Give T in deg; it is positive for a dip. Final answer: 3.4 deg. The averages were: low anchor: 4.77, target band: 5.6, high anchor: 7.14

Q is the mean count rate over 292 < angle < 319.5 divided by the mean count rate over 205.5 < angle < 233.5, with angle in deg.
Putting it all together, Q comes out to 1.33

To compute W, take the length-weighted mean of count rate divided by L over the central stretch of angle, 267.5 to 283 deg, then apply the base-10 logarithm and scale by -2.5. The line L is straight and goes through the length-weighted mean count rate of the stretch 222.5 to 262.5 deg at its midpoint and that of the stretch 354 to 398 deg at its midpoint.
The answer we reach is 0.213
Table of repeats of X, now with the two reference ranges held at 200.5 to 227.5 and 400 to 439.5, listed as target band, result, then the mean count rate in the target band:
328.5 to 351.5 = 1.9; 7.1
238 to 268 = 6.7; 4.63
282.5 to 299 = 2.7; 5.66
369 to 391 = 1.1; 8.12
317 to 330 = 0.2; 7.27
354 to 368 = 0.2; 8.07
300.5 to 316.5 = 0.1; 7.06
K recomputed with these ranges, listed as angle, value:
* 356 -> 7.332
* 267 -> 4.204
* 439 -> 9.714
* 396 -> 9.271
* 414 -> 8.371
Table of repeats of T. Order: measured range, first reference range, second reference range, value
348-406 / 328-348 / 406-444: -1.7 deg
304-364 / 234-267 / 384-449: -2.3 deg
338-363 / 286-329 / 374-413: 0.9 deg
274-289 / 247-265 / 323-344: 1.5 deg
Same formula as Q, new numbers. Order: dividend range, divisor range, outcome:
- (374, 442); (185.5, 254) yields 1.80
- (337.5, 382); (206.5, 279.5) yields 1.63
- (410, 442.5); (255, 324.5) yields 1.64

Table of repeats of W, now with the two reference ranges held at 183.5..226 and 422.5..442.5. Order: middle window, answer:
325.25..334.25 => 0.06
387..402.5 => -0.02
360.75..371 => 0.01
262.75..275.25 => 0.41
